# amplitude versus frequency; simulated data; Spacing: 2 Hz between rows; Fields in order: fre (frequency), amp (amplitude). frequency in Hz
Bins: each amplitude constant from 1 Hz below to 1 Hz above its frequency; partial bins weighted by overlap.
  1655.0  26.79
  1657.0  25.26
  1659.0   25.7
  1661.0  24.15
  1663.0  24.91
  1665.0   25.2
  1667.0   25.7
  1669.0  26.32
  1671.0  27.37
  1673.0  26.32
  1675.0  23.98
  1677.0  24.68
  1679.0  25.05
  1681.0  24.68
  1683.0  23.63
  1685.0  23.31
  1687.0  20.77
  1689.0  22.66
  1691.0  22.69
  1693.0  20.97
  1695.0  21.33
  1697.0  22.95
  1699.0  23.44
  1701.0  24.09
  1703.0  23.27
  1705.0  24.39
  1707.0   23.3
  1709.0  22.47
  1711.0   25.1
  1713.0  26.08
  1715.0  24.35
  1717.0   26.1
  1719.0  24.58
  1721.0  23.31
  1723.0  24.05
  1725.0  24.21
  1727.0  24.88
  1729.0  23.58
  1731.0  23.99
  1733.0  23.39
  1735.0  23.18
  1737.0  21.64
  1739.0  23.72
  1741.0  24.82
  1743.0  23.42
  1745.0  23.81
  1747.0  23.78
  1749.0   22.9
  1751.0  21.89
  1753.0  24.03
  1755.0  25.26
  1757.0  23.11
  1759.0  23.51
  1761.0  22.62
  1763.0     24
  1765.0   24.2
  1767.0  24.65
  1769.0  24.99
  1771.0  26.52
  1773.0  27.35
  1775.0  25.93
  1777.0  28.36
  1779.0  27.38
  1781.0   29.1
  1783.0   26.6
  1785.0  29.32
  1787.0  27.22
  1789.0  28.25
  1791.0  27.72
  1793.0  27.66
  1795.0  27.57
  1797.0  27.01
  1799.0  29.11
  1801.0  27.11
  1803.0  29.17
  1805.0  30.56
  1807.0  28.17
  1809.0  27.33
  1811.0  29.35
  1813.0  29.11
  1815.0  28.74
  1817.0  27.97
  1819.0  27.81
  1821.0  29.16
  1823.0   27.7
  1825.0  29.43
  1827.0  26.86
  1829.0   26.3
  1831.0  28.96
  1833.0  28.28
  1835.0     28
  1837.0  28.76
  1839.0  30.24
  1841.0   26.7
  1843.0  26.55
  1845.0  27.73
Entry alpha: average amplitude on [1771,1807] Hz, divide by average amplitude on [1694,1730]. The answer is 1.17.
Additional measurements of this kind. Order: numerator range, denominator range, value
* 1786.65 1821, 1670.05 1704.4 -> 1.20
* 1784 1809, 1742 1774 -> 1.17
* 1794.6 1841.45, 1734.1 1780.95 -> 1.16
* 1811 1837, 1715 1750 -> 1.18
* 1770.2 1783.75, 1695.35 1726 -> 1.14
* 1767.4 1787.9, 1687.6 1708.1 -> 1.19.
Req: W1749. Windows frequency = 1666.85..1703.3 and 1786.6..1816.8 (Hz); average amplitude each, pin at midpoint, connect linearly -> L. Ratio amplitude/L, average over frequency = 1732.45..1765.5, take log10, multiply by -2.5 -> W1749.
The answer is 0.12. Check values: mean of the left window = 23.8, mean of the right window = 28.3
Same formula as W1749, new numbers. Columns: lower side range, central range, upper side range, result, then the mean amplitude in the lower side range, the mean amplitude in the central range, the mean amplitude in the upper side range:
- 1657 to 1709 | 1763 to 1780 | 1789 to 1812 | 0.05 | 24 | 26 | 28.3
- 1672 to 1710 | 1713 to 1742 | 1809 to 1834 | 0.03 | 23.4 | 24.1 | 28.3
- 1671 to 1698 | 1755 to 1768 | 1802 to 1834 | 0.11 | 23.5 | 23.8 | 28.4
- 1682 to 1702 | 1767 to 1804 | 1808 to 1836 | -0.03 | 22.6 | 27.5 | 28.2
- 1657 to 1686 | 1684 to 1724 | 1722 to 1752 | 0.04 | 25.1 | 23.5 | 23.6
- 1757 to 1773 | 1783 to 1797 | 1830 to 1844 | -0.08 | 24.5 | 27.8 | 28.2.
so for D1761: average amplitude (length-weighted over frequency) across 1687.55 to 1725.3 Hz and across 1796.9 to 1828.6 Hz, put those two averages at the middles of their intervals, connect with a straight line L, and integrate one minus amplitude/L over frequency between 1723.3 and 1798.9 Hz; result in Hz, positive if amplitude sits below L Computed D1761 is 2.6 Hz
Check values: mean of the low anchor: 23.6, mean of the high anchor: 28.4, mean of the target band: 25.2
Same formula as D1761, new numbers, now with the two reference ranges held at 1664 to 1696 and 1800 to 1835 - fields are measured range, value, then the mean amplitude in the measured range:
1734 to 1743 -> 0.9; 23.3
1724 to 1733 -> 0.5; 24.1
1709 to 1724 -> 0.3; 24.6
